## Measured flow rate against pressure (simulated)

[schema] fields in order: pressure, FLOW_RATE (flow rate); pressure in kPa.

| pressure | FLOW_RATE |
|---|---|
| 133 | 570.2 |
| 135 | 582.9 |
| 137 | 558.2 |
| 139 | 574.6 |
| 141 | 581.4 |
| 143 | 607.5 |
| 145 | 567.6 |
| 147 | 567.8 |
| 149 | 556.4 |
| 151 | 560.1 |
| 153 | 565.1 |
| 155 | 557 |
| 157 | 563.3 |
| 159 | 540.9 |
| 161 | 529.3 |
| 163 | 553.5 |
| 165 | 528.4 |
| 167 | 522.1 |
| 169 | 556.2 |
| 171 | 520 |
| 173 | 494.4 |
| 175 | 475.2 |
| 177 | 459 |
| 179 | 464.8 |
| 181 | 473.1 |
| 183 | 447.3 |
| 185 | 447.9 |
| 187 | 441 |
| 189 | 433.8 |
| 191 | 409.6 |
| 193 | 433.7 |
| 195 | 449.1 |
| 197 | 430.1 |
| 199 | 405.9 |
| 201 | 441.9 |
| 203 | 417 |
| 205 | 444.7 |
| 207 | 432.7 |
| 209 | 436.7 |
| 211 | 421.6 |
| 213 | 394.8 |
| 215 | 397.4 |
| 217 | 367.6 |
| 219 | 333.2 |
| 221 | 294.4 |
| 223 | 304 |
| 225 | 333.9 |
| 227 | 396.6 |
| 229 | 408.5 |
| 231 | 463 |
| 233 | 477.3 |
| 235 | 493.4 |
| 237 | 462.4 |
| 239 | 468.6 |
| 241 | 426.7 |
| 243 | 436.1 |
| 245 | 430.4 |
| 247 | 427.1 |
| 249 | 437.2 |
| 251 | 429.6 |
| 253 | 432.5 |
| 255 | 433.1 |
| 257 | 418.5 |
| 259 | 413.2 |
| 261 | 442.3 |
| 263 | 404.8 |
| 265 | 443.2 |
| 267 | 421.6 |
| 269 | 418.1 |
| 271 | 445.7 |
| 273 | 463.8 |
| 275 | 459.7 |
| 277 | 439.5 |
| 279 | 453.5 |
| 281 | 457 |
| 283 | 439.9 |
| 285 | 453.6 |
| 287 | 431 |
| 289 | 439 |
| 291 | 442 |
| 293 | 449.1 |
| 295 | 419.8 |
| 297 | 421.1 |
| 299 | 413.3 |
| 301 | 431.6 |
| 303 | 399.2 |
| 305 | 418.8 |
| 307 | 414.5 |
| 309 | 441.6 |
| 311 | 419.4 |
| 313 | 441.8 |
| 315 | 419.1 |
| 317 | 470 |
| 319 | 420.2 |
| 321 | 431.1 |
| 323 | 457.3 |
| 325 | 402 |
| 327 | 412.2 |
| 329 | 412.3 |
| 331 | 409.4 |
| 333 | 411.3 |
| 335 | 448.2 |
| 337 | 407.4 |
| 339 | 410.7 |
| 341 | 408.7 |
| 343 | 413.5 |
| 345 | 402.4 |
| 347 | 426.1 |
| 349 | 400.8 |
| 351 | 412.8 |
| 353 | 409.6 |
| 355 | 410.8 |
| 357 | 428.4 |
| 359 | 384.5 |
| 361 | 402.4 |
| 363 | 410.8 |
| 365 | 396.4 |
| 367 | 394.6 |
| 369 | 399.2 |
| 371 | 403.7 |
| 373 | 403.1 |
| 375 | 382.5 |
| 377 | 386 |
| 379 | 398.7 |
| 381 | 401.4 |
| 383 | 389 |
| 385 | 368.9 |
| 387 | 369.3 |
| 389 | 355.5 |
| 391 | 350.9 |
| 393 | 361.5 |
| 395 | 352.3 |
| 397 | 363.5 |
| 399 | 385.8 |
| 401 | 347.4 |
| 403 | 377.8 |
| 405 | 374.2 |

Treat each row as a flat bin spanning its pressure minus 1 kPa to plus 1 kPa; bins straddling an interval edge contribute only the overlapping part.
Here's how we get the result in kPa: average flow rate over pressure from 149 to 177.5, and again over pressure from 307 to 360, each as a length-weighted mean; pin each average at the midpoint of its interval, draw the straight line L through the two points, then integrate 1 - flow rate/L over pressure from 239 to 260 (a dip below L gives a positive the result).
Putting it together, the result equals 2.0 kPa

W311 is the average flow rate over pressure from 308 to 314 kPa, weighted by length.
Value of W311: 434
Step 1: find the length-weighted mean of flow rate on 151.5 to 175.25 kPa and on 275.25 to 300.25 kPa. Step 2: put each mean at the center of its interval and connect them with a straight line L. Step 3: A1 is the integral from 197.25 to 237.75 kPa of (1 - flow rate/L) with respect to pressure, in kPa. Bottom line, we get 7.1 kPa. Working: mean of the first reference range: 536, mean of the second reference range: 439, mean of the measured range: 406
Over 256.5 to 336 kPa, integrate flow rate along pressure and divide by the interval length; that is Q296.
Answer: 431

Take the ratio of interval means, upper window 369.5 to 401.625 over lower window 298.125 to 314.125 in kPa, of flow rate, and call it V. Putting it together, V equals 0.9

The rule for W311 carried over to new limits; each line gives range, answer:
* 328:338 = 418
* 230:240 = 473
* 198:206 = 427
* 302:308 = 411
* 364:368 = 396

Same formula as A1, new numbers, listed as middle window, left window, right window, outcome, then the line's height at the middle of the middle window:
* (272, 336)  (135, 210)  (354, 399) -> -0.8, 427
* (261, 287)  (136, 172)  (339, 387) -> 1.4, 467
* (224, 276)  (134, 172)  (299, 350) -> 5.0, 480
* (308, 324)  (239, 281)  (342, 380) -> -0.8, 418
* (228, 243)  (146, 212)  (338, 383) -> 0.1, 459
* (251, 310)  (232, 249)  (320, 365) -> 0.5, 437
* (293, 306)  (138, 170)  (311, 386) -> 0.8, 448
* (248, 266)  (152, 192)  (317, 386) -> 1.1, 456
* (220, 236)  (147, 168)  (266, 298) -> 3.0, 488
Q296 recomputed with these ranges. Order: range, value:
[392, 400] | 366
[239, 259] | 431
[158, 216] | 462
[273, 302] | 440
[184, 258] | 419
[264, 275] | 440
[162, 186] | 495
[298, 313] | 421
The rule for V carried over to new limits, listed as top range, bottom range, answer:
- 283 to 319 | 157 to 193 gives 0.88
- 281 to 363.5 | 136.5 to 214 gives 0.86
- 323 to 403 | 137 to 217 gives 0.81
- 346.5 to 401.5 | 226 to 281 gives 0.89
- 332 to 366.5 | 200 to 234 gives 1.03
